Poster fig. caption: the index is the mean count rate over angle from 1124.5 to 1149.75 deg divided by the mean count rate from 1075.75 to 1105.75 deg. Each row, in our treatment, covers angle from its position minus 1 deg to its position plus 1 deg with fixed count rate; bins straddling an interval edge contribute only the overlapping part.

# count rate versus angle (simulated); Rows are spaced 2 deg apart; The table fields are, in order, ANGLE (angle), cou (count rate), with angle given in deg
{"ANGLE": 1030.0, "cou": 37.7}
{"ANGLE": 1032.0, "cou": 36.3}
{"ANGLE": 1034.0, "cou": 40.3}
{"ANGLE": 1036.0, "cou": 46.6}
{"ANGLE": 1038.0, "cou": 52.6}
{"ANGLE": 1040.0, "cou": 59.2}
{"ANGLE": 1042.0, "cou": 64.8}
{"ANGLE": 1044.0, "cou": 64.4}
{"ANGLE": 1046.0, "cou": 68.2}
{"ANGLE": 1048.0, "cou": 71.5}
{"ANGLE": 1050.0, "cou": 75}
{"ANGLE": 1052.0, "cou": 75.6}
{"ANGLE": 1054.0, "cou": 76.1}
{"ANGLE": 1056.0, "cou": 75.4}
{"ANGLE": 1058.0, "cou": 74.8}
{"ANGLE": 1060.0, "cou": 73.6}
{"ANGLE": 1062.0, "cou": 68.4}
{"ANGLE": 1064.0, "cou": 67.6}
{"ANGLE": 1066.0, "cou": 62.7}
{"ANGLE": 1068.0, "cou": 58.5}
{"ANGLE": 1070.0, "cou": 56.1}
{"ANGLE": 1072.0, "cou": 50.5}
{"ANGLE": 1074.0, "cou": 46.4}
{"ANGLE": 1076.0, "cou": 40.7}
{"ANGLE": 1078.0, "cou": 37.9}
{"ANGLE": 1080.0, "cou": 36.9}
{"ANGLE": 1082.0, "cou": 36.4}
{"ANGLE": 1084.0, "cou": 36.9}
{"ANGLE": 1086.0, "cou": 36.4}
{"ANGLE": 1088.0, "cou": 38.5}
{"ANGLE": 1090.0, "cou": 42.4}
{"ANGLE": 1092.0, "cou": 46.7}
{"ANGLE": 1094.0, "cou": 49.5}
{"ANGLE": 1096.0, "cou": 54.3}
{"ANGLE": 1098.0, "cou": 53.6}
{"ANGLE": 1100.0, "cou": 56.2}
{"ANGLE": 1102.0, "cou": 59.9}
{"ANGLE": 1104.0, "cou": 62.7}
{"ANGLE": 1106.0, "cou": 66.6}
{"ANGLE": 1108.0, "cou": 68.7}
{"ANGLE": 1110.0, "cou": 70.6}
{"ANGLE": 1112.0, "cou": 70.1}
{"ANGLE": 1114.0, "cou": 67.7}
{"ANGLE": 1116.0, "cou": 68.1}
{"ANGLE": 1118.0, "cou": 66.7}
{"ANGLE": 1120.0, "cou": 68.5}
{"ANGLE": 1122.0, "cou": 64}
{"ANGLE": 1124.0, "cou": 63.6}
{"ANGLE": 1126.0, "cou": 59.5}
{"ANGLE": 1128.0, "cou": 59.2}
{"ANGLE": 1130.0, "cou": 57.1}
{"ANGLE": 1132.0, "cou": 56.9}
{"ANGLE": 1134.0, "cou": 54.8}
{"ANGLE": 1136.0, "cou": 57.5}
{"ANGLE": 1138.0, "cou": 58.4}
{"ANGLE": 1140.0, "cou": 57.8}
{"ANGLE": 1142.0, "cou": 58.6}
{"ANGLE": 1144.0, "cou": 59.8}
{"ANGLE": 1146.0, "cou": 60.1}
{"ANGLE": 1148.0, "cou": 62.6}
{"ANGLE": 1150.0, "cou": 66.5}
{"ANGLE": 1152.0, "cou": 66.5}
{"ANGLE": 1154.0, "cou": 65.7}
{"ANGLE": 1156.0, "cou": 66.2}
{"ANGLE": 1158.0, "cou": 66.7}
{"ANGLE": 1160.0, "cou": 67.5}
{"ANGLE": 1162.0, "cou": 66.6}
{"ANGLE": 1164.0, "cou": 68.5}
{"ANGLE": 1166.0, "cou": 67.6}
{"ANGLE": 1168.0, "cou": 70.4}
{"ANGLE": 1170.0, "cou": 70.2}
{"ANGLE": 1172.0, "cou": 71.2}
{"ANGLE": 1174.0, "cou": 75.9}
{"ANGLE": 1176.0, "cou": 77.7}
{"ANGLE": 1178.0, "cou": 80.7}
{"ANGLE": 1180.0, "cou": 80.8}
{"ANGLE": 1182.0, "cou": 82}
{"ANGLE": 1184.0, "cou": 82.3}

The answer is 1.26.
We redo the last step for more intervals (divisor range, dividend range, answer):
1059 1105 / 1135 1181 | 1.32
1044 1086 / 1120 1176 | 1.08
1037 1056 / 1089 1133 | 0.89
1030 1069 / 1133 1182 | 1.06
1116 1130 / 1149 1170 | 1.06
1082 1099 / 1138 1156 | 1.40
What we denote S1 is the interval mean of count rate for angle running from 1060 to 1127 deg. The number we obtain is 55.8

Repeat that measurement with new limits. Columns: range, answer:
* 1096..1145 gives 61.8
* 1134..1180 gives 66.5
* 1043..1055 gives 71.8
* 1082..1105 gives 48.3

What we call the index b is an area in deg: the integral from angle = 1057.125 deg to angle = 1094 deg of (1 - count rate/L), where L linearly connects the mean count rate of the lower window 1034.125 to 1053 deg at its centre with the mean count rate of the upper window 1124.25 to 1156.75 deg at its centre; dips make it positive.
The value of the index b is 7.0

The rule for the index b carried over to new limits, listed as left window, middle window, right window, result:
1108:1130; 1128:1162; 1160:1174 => 3.11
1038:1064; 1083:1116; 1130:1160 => 4.96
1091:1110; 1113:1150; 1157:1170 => 0.98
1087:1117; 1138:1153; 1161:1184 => 1.47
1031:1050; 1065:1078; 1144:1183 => 1.91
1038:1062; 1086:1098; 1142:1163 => 3.83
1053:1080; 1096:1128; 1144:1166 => -0.62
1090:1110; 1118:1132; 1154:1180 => 0.11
